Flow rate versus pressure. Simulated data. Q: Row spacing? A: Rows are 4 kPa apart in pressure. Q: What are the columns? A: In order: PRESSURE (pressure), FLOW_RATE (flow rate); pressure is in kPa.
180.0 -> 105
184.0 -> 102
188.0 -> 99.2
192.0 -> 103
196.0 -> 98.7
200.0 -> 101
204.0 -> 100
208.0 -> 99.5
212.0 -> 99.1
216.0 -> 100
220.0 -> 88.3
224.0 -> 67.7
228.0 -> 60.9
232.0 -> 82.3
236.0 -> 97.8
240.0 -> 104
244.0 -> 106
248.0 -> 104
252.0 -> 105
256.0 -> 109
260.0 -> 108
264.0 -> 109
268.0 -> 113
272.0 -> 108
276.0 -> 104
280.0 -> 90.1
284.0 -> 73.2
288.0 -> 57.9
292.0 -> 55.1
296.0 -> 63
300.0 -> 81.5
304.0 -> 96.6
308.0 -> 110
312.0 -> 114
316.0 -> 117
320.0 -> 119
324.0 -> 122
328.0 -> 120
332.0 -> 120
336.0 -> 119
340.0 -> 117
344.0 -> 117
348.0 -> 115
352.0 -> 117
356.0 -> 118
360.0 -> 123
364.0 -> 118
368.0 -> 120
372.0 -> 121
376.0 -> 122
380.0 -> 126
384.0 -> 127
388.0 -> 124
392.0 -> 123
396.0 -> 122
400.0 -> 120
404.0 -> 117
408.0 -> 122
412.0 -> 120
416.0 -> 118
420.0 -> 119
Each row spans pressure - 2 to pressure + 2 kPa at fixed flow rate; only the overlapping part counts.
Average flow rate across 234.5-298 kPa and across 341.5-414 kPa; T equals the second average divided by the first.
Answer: 1.3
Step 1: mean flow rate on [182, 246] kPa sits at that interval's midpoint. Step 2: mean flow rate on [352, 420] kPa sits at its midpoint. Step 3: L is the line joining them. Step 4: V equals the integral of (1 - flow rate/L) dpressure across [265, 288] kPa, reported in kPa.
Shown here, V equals 2.03 kPa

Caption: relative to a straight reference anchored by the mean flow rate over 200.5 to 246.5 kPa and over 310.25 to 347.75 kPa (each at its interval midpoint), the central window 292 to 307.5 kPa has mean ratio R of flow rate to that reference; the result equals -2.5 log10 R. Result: 0.36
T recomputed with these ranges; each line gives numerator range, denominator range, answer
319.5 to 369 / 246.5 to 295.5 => 1.27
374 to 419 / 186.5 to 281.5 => 1.24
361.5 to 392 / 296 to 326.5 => 1.16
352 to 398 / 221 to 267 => 1.27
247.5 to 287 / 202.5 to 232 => 1.16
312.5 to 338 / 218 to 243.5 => 1.40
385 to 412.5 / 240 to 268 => 1.13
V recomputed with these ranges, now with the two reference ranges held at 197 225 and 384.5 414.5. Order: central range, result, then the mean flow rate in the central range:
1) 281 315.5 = 7.8 kPa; 83.2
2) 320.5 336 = -1.2 kPa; 120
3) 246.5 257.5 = -0.6 kPa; 106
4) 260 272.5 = -0.9 kPa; 110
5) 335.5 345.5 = -0.4 kPa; 118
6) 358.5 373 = -0.5 kPa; 120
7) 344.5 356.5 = -0.2 kPa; 117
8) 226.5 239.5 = 1.9 kPa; 83.8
